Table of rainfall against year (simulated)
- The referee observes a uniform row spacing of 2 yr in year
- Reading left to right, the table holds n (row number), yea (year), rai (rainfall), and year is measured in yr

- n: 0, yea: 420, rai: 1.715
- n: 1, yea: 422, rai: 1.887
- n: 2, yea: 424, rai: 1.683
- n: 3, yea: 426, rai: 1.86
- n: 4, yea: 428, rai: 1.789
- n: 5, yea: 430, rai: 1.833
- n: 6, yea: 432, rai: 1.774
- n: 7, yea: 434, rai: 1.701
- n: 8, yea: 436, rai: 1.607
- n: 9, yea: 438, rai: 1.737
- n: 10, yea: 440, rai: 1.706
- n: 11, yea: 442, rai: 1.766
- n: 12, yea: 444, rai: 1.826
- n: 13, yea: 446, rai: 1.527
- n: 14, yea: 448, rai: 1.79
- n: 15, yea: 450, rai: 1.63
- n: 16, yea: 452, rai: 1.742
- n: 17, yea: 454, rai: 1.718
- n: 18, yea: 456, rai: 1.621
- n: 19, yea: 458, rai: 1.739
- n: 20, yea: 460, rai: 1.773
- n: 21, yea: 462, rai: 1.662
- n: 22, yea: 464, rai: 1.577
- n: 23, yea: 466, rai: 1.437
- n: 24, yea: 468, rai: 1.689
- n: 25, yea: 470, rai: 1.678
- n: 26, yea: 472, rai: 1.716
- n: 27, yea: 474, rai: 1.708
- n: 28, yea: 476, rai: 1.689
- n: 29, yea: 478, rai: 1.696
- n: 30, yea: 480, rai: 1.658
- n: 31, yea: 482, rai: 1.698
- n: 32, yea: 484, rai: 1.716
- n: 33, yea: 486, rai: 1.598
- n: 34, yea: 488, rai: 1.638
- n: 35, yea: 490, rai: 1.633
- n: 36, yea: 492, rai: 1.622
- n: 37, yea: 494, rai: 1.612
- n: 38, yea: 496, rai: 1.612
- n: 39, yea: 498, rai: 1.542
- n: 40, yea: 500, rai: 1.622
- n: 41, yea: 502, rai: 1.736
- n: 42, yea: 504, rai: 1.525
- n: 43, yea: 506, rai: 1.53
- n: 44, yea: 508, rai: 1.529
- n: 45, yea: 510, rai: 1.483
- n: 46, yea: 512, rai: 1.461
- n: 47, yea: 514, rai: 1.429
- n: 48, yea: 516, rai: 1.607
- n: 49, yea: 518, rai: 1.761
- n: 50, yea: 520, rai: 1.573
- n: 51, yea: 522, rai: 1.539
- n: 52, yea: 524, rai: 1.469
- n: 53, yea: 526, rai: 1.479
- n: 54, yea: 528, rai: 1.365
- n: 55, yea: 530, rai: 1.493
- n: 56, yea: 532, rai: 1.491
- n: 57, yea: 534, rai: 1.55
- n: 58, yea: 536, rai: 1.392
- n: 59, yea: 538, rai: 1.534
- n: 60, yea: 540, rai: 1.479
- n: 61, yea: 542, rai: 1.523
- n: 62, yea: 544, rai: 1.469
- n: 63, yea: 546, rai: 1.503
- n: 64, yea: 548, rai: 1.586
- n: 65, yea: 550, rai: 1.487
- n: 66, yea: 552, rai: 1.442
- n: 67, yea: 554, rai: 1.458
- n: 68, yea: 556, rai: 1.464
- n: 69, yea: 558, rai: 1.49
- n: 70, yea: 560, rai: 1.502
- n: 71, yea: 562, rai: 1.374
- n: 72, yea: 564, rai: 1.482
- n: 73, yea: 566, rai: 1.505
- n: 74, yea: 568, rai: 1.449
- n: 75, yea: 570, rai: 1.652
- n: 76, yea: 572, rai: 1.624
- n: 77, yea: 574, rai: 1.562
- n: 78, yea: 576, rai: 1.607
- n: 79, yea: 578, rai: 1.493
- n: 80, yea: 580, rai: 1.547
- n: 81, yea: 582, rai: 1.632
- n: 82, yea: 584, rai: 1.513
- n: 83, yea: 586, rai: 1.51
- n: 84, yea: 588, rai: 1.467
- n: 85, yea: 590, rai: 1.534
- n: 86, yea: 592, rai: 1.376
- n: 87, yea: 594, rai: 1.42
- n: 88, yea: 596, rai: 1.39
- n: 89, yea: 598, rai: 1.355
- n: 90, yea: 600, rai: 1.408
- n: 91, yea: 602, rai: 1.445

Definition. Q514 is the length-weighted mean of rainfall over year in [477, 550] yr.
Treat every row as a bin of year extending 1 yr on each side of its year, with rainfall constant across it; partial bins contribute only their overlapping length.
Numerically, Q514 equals 1.56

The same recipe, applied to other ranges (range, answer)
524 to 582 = 1.5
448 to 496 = 1.66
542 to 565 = 1.48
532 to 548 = 1.5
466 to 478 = 1.67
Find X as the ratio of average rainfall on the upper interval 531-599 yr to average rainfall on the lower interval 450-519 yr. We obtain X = 0.92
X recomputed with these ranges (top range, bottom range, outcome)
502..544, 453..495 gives 0.91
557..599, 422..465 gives 0.87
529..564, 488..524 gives 0.94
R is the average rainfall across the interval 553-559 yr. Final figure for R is 1.47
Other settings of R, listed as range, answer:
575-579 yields 1.55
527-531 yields 1.43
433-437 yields 1.65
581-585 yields 1.57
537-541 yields 1.51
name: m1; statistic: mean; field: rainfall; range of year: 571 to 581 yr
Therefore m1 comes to 1.57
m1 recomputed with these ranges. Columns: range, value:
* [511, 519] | 1.56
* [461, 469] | 1.59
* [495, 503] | 1.63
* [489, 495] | 1.62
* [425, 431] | 1.83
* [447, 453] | 1.72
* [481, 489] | 1.66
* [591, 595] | 1.4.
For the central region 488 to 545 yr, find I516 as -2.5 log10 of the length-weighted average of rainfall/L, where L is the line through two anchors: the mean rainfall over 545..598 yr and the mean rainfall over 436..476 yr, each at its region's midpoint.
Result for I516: 0.03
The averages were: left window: 1.68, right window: 1.5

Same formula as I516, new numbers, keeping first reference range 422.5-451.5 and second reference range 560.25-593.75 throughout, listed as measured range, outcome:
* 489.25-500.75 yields 0.03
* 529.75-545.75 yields 0.06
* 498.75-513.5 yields 0.05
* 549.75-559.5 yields 0.06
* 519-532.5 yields 0.08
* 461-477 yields 0.03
